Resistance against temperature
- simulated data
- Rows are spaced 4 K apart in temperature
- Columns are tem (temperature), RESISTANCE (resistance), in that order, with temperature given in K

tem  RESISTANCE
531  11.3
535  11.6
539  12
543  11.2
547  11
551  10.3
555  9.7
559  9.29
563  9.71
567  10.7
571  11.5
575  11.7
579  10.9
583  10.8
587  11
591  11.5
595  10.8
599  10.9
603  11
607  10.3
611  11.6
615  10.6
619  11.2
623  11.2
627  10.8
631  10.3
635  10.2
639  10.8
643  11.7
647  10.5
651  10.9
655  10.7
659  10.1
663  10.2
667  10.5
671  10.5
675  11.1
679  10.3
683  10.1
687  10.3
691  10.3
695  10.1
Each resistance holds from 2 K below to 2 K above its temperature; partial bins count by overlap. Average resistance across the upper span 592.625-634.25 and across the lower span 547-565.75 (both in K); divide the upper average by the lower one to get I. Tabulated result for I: 1.1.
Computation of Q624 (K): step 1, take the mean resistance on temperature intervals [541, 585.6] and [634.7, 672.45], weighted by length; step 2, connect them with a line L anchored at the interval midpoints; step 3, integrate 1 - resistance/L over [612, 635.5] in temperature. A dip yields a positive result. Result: -0.4 K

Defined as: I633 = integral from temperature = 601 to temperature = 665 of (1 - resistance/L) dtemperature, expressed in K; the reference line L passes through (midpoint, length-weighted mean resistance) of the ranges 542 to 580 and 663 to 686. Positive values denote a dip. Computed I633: -1.52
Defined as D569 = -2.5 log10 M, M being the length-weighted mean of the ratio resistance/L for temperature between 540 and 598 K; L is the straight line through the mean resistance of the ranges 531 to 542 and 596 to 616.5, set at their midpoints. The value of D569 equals 0.05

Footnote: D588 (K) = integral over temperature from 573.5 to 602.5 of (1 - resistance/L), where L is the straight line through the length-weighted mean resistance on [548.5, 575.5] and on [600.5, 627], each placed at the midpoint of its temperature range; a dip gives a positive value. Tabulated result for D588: -1.1 K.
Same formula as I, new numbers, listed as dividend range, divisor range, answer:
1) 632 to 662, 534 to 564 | 1.01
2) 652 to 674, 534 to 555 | 0.95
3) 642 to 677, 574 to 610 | 0.97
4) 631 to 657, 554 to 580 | 1.02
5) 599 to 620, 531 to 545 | 0.95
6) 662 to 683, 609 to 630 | 0.95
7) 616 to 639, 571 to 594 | 0.96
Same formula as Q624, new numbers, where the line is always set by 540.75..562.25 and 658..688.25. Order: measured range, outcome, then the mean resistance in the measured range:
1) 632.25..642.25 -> -0.3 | 10.6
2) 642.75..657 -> -0.7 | 10.9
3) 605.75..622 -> -1.0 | 11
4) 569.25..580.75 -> -1.2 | 11.4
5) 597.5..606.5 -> -0.4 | 10.8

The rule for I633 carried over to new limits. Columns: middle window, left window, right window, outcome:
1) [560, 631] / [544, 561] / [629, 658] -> -3.4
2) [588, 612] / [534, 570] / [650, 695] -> -1.0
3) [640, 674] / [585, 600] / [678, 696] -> -0.5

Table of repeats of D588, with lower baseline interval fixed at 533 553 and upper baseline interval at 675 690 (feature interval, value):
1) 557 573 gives 1.13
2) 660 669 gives 0.12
